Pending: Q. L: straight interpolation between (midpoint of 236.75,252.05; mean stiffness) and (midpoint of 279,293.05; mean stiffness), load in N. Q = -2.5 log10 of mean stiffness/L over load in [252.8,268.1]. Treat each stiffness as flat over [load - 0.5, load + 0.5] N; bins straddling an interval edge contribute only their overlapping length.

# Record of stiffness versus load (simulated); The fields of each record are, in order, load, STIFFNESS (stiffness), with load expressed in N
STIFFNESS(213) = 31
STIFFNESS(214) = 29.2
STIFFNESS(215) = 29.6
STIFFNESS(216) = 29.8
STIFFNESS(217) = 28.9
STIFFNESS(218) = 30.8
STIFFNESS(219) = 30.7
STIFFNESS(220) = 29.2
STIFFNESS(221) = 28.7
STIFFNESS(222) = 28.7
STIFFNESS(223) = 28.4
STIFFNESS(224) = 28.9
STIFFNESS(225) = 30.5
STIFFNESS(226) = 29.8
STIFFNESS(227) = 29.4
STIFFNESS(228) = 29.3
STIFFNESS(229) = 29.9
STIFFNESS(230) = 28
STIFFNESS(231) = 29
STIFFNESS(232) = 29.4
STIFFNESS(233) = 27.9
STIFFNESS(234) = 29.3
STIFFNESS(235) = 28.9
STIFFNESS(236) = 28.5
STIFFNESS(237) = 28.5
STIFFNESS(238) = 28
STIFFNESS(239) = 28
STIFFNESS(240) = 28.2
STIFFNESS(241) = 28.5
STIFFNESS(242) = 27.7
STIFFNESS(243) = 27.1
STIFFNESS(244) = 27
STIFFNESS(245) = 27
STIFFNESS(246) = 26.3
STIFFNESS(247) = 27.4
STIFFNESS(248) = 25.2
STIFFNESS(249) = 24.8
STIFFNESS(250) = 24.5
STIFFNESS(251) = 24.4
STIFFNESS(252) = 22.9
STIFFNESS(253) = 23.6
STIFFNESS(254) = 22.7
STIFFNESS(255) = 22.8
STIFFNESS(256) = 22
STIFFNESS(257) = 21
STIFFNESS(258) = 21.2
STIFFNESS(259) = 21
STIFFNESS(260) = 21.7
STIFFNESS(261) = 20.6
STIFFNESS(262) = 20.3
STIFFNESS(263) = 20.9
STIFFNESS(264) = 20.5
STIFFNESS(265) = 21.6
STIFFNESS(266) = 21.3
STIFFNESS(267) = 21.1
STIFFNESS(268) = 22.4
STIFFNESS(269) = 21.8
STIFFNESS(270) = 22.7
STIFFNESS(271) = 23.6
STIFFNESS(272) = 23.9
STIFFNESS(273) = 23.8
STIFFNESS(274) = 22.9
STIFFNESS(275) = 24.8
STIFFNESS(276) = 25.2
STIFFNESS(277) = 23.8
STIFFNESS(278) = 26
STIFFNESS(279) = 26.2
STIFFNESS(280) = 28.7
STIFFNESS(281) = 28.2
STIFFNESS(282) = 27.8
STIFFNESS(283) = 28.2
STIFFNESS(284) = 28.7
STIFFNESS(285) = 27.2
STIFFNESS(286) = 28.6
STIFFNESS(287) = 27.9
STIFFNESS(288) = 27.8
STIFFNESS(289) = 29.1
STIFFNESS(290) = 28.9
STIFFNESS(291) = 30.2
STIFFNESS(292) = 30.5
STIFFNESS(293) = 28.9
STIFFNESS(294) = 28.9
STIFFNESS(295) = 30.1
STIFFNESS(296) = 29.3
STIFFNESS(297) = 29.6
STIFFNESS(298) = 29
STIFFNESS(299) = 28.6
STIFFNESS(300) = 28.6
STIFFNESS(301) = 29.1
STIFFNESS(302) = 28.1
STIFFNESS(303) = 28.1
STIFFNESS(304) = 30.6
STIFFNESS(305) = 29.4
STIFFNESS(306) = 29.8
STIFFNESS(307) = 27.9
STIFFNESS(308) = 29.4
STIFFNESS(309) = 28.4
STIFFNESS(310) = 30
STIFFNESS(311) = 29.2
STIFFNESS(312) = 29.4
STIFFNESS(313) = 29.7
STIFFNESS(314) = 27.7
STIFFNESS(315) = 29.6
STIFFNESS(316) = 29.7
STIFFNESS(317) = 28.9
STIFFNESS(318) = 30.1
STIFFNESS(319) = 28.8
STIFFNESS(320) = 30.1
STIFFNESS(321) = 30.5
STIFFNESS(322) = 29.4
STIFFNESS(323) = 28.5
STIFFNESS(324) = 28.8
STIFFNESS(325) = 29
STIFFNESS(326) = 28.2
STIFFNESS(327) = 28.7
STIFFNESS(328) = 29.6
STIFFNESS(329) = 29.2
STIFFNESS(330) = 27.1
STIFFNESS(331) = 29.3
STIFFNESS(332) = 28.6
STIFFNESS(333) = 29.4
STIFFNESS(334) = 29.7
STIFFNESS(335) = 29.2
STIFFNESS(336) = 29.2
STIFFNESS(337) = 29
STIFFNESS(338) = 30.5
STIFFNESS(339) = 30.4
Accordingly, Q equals 0.26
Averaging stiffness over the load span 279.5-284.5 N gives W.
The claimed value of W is 28.3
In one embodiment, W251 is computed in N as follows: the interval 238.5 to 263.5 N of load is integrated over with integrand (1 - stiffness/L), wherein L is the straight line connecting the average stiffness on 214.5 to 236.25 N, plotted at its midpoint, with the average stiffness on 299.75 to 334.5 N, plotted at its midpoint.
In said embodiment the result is 4.2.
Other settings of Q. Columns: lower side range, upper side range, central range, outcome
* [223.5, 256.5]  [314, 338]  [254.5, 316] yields 0.08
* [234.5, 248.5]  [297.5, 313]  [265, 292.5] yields 0.10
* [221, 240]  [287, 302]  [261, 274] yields 0.30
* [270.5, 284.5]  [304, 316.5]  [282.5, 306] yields -0.05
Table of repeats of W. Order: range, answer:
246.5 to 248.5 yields 26.3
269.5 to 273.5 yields 23.5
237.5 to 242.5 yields 28.1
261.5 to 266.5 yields 20.9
